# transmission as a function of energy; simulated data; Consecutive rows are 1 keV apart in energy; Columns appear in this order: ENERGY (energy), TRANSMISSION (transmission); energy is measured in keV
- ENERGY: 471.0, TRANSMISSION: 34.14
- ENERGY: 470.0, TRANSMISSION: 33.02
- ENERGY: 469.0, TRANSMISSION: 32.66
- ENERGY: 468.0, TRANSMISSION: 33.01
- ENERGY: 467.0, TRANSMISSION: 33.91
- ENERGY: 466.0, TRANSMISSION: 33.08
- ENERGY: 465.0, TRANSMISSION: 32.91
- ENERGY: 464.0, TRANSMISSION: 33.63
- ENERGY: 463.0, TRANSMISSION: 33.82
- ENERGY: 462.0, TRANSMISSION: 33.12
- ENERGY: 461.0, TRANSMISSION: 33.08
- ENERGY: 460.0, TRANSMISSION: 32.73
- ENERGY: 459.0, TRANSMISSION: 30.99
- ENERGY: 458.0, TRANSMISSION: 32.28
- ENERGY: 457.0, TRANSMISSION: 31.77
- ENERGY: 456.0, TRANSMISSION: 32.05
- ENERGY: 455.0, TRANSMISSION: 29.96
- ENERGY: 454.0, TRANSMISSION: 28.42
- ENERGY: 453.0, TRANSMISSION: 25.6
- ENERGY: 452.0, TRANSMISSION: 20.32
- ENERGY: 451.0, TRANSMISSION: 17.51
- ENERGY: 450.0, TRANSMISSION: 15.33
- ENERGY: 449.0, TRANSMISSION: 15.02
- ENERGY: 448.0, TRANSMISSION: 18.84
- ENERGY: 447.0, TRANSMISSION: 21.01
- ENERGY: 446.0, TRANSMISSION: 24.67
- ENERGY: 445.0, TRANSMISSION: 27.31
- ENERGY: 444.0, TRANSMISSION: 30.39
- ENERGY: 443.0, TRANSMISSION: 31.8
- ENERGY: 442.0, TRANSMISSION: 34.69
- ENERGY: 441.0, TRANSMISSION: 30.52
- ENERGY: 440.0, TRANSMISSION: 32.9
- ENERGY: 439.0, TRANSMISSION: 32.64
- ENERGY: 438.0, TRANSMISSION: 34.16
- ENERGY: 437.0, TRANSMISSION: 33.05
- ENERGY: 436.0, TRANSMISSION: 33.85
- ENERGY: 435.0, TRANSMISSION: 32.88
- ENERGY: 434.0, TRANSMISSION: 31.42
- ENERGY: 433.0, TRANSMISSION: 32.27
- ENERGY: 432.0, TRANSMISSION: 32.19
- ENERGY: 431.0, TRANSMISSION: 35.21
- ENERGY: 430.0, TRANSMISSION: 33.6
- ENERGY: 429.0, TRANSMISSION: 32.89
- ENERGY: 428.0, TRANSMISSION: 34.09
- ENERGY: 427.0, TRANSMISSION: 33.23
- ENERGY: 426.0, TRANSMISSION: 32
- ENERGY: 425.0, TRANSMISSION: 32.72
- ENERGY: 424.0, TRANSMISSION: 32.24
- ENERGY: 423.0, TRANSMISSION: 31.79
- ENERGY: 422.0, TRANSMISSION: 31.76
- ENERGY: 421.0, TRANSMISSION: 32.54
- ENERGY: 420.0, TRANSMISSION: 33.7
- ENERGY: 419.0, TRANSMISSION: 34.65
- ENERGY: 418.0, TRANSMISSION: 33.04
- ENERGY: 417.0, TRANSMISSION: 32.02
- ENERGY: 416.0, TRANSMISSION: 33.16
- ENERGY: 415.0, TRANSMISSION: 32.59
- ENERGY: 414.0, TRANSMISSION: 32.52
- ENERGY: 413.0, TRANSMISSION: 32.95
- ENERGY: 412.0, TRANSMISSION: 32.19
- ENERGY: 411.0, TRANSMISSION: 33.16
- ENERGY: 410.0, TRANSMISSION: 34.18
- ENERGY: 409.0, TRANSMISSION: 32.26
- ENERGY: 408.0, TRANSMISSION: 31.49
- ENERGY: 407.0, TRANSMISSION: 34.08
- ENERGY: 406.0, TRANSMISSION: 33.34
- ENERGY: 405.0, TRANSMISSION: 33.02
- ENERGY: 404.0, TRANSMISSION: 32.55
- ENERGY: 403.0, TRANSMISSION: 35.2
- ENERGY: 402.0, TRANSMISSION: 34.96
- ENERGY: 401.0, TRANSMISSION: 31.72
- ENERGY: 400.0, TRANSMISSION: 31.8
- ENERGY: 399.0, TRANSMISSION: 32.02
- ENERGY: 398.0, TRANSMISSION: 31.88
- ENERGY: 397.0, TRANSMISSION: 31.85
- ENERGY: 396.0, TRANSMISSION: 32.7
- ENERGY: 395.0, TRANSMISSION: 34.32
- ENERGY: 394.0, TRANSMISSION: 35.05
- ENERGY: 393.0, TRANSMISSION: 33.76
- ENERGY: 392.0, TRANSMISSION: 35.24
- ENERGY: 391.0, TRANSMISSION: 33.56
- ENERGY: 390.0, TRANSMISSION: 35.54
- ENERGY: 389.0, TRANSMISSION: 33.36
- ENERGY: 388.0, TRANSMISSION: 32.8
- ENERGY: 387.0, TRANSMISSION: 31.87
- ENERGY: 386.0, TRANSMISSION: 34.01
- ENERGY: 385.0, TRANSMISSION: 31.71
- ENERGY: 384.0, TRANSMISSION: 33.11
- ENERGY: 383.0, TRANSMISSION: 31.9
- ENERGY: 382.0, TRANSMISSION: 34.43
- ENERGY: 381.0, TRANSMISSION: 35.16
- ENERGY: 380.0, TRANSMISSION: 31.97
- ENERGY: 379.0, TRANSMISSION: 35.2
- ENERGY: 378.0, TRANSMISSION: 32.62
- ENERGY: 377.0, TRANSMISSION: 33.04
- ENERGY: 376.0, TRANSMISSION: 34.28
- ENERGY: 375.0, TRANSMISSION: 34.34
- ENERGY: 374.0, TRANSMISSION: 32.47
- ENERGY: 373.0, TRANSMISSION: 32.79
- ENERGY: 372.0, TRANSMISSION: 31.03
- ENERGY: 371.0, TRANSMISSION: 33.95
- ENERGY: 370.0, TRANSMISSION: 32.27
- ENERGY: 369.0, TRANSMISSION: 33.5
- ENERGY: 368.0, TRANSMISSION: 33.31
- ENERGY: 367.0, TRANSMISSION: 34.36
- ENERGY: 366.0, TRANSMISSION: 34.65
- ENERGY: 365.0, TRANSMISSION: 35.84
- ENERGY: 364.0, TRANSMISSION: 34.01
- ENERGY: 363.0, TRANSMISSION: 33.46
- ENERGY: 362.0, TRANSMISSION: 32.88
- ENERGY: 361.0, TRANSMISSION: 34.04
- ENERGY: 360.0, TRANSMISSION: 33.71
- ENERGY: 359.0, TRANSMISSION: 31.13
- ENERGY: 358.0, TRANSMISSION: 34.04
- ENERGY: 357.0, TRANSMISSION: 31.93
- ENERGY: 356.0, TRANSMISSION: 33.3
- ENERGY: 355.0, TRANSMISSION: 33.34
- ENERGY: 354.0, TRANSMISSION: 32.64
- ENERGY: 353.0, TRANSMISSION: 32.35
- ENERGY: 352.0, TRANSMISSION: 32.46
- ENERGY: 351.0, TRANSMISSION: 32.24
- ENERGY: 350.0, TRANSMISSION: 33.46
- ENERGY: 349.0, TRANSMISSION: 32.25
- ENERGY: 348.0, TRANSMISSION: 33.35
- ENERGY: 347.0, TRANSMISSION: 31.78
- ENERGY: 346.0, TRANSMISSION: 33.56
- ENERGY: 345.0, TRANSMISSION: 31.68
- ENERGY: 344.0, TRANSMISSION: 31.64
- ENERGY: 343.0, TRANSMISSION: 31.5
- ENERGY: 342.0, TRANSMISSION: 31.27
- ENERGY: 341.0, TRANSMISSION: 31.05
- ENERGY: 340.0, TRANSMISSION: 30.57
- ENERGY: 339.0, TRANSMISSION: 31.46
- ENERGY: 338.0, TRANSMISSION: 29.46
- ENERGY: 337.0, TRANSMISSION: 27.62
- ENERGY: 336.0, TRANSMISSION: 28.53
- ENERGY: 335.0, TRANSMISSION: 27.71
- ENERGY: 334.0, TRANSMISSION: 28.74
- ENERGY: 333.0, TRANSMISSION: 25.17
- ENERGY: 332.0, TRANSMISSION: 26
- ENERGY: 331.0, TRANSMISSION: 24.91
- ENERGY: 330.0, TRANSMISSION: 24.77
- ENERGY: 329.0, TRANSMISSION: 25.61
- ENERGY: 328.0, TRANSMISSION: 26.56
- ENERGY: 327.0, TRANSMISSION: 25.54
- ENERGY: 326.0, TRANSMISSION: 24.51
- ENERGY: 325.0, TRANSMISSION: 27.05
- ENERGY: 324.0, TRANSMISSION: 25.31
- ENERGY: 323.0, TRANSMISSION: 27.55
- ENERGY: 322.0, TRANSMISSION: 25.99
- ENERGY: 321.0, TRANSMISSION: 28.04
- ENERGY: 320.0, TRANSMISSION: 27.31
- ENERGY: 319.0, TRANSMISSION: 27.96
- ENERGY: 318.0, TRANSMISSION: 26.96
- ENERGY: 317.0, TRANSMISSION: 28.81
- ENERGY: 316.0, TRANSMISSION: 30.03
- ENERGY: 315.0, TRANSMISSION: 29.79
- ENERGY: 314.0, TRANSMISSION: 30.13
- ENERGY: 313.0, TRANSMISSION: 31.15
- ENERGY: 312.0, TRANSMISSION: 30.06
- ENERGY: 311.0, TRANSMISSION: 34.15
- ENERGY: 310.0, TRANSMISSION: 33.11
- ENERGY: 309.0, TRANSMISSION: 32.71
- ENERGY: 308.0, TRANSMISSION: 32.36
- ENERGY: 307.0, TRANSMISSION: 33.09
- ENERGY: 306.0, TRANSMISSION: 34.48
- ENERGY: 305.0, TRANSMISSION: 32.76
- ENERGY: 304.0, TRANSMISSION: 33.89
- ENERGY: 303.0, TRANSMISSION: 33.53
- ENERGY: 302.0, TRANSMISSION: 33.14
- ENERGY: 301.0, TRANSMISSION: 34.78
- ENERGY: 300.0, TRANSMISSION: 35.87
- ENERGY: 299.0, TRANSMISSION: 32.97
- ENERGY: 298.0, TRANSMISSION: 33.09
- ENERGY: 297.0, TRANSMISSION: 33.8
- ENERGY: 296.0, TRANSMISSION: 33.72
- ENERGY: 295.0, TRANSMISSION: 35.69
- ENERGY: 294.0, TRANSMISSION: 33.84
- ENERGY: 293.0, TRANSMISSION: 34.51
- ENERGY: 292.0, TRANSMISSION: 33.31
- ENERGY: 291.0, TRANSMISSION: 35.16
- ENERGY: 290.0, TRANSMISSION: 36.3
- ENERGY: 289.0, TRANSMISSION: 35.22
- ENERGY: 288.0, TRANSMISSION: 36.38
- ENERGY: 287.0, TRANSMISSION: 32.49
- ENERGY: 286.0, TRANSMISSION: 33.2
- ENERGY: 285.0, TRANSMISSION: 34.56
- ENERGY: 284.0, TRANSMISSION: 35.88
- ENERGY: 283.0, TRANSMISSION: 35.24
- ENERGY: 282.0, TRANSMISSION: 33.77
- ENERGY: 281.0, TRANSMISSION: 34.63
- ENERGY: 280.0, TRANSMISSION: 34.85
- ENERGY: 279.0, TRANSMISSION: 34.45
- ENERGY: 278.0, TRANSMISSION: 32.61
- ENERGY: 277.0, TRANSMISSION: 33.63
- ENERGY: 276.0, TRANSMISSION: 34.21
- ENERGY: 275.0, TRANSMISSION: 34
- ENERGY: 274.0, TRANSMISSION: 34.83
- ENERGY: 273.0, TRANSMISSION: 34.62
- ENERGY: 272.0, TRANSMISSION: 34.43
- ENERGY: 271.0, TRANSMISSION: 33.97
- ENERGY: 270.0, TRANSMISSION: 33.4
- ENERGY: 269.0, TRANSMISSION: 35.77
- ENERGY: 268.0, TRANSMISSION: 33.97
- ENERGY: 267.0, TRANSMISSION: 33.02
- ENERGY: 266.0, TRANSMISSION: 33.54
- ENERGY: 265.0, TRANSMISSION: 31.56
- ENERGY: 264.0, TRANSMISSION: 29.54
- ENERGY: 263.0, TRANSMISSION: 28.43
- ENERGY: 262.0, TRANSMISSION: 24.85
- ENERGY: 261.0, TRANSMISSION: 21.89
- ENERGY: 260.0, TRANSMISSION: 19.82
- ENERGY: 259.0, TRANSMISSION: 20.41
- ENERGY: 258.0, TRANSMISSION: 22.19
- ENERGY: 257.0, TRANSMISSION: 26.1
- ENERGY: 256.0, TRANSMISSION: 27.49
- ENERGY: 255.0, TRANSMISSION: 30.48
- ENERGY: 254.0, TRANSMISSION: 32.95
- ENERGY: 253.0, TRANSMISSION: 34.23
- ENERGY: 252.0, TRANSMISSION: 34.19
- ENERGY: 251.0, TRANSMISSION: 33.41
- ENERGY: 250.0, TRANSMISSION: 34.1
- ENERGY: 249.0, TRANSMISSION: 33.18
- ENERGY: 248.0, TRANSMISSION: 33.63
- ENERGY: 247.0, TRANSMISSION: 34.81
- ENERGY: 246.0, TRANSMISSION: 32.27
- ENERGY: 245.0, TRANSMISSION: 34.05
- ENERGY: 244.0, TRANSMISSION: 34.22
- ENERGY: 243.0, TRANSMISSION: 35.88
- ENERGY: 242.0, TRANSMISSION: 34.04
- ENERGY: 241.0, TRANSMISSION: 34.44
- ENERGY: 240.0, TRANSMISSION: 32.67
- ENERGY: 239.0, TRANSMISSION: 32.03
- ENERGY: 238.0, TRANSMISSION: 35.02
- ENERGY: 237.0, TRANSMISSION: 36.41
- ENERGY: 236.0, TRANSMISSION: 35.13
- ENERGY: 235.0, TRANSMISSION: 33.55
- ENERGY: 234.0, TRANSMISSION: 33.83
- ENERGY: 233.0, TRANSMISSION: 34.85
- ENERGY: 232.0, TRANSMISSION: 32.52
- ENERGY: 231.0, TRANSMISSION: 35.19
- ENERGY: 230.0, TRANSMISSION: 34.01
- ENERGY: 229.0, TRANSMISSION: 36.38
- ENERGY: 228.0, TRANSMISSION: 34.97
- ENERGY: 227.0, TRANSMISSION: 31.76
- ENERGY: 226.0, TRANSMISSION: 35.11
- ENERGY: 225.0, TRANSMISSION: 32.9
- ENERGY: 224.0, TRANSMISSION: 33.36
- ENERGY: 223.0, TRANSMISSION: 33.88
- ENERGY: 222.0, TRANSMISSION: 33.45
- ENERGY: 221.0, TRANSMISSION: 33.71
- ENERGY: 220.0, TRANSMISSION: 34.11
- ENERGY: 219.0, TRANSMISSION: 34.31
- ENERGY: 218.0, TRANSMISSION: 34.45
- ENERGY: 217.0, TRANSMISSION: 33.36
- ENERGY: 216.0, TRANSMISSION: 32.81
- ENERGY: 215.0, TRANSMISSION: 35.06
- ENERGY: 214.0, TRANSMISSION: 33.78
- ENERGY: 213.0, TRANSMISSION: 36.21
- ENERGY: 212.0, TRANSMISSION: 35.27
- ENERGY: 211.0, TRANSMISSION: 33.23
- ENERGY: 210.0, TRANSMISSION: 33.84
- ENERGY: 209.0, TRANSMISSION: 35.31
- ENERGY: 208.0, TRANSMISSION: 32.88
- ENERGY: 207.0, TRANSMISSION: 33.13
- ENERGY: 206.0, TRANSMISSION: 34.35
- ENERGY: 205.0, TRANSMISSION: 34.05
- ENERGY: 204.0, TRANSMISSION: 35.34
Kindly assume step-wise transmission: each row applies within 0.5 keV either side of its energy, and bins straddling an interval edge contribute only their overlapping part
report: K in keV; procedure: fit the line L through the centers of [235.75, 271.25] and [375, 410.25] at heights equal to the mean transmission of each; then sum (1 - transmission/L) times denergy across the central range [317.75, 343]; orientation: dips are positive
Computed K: 3.9 keV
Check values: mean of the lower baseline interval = 31.4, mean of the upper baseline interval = 33.3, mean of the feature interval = 27.5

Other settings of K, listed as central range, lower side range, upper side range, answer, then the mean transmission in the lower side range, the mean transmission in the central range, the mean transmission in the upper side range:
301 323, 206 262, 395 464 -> 0.8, 32.7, 30.9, 31.1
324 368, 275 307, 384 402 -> 3.8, 34.2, 30.7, 33.2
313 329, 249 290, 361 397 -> 2.5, 31.9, 27.5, 33.5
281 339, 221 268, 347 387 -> 2.9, 32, 31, 33.2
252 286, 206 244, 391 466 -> 2.1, 34.1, 31.4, 31.3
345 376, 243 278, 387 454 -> -1.8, 31.4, 33.1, 31.3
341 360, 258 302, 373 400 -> 0.4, 32.7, 32.4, 33.4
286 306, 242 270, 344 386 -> -1.7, 30.7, 34.2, 33.2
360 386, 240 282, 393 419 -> -0.6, 31.8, 33.5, 33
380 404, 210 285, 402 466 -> -1.5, 32.9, 33.3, 31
